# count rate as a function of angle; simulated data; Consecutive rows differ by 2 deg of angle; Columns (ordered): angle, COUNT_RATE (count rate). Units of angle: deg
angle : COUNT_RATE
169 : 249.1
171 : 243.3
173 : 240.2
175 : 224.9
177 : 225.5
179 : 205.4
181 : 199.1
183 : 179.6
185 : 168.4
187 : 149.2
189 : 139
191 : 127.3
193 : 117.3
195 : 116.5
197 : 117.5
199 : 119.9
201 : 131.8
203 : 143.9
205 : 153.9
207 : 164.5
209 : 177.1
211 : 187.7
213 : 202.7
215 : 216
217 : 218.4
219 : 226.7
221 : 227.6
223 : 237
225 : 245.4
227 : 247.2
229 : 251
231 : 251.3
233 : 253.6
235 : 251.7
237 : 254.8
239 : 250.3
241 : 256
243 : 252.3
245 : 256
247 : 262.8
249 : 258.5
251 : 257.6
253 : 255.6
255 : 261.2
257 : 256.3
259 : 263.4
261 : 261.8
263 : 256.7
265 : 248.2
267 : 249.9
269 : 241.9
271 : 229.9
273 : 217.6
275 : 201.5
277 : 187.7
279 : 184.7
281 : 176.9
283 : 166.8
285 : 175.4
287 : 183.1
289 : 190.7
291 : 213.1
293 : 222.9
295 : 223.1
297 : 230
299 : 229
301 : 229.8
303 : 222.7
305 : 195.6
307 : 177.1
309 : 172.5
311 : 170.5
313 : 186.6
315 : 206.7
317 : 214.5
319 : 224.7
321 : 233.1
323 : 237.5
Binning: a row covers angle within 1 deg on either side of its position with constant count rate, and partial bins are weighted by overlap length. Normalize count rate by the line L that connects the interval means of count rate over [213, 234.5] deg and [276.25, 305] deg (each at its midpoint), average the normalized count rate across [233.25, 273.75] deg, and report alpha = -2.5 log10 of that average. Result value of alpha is -0.14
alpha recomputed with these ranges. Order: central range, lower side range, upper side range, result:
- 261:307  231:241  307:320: 0.02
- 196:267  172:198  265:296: -0.19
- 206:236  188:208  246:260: -0.20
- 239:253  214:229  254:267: -0.04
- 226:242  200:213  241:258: -0.13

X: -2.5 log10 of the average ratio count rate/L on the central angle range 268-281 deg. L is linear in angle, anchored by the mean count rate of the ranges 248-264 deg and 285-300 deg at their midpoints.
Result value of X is 0.13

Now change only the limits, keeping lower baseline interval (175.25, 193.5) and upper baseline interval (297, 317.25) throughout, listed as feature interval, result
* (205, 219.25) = -0.09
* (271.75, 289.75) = 0.04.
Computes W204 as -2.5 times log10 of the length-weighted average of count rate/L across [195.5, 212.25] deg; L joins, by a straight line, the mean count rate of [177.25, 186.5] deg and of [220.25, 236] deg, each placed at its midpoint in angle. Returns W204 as 0.41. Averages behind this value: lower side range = 189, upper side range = 246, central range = 149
